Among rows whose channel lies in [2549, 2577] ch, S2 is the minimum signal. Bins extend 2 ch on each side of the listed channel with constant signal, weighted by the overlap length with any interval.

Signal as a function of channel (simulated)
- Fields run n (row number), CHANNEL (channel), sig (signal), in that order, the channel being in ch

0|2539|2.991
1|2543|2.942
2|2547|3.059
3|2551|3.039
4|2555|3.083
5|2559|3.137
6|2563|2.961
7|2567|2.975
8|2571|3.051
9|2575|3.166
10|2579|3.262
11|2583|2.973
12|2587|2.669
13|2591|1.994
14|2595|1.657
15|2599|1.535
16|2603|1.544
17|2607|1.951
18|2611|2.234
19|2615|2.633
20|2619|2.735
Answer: 2.961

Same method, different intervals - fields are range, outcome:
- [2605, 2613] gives 1.951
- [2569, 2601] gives 1.535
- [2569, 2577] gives 3.051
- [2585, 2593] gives 1.994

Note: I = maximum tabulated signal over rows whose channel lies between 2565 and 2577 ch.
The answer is 3.166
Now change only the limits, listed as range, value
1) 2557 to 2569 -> 3.137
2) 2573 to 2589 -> 3.262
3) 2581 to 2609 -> 2.973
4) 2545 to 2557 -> 3.083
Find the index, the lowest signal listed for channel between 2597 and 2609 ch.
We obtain 1.535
